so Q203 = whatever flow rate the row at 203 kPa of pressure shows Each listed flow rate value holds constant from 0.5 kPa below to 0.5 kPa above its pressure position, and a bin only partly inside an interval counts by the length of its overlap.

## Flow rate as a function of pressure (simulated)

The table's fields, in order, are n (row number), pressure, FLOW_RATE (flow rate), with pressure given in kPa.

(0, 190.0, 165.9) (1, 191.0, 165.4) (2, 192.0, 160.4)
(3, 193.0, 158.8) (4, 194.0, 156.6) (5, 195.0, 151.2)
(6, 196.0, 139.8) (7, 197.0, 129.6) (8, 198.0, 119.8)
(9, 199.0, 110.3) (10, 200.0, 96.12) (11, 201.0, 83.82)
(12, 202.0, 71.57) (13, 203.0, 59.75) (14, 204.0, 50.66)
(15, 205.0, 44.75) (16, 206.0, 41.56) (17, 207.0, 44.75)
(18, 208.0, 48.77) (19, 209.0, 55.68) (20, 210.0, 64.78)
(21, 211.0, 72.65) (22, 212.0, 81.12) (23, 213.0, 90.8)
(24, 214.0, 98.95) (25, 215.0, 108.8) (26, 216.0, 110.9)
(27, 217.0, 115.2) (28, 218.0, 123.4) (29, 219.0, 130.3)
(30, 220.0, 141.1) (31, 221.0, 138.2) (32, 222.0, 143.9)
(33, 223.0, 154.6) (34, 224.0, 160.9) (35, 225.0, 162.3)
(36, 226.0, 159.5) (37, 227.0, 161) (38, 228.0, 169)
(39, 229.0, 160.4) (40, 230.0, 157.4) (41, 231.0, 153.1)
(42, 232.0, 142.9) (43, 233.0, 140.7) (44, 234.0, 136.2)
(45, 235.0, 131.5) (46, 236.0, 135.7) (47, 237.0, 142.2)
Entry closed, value 59.75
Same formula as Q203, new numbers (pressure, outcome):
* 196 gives 139.8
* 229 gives 160.4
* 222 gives 143.9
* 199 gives 110.3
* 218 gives 123.4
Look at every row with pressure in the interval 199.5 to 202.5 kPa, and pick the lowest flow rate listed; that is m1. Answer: 71.57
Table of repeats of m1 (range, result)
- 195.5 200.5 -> 96.12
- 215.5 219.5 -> 110.9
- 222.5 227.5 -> 154.6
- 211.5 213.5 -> 81.12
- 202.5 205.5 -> 44.75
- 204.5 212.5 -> 41.56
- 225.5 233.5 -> 140.7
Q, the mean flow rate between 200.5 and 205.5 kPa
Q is 62.1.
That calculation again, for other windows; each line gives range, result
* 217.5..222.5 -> 135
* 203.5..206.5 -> 45.7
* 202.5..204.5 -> 55.2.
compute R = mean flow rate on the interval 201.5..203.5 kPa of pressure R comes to 65.7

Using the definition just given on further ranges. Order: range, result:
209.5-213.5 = 77.3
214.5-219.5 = 118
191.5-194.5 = 159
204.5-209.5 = 47.1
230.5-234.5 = 143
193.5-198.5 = 139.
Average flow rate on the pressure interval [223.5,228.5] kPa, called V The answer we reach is 163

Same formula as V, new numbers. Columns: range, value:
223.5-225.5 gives 162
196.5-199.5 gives 120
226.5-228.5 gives 165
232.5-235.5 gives 136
